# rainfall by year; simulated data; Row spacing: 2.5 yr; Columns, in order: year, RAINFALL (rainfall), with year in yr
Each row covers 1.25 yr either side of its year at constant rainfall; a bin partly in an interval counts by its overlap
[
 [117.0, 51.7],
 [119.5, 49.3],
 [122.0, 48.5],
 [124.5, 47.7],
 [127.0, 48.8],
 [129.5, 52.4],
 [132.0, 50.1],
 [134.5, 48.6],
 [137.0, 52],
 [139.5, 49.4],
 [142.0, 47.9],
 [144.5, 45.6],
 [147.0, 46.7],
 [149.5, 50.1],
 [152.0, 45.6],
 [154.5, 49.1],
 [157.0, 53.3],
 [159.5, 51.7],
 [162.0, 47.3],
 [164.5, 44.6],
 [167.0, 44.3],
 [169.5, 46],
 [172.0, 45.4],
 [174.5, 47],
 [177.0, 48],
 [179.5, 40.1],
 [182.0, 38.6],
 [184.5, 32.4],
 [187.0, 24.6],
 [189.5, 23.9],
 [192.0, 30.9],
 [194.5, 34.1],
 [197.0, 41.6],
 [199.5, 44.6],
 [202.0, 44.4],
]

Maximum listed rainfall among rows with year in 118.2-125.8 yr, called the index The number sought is 49.3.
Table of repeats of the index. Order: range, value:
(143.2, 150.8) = 50.1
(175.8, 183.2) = 48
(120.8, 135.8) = 52.4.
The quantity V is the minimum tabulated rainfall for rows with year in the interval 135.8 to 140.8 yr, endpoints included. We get 49.4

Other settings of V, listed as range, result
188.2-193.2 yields 23.9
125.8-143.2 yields 47.9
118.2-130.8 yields 47.7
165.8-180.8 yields 40.1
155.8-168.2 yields 44.3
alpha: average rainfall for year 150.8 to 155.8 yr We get 47.4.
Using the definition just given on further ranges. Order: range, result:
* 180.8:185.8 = 35.4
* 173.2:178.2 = 47.5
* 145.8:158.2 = 49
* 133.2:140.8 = 50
